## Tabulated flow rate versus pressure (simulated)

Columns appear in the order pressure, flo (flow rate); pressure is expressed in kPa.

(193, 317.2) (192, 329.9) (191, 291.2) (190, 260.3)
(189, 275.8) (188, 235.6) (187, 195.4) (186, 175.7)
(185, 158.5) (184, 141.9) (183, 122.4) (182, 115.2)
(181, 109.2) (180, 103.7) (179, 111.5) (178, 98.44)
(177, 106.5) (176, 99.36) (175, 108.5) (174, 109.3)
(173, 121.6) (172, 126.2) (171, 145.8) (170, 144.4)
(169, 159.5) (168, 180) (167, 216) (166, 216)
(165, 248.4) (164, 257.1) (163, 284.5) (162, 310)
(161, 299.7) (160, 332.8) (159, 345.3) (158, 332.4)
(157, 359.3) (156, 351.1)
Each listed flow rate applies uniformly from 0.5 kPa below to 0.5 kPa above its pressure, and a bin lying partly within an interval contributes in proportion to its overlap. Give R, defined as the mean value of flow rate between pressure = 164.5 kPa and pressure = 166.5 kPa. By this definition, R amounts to 232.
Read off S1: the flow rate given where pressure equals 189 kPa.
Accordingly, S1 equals 275.8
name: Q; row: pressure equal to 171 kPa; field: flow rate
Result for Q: 145.8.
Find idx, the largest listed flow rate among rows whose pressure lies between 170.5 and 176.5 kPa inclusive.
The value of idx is 145.8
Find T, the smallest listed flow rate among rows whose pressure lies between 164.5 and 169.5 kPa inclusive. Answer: 159.5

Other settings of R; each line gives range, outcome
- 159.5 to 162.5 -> 314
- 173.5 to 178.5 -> 104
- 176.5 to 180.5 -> 105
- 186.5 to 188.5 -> 216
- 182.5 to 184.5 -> 132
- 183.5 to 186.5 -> 159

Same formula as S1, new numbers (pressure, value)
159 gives 345.3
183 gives 122.4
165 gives 248.4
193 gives 317.2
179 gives 111.5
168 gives 180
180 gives 103.7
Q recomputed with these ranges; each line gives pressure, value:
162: 310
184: 141.9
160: 332.8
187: 195.4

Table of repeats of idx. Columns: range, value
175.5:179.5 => 111.5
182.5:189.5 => 275.8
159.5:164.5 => 332.8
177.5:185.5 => 158.5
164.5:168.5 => 248.4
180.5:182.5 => 115.2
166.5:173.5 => 216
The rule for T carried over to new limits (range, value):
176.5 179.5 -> 98.44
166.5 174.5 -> 109.3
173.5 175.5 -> 108.5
